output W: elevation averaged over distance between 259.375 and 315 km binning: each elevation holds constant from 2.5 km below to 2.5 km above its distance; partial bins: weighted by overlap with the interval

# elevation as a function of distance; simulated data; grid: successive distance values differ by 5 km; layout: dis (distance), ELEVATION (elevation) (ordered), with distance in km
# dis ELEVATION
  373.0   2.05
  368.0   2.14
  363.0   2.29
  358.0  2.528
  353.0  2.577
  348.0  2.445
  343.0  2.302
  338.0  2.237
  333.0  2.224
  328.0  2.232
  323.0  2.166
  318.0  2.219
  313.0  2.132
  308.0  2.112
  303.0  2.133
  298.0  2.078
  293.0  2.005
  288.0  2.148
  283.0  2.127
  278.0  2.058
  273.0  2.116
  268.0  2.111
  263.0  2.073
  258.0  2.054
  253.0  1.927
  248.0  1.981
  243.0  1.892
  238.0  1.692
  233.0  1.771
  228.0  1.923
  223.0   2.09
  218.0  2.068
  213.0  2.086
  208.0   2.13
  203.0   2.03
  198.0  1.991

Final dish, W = 2.1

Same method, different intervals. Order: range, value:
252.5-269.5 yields 2.05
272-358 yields 2.21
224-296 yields 1.99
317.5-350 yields 2.26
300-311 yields 2.12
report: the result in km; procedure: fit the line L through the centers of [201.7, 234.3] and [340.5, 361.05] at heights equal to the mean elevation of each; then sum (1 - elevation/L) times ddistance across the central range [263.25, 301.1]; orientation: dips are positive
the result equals 2.4 km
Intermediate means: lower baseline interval 2.02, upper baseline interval 2.46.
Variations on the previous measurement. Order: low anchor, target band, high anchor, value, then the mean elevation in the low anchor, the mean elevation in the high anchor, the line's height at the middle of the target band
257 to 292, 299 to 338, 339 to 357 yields 2.1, 2.1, 2.43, 2.3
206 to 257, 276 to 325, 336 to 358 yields 2.4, 1.96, 2.41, 2.23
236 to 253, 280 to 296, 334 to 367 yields -0.1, 1.87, 2.38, 2.08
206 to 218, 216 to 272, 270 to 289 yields 3.7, 2.1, 2.11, 2.1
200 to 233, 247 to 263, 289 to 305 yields 0.4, 2.03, 2.08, 2.05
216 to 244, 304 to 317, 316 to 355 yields 0.4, 1.9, 2.3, 2.2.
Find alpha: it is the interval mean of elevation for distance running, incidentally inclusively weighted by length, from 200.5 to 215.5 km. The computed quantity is 2.08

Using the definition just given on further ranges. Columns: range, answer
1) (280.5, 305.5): 2.1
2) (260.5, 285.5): 2.1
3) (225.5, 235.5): 1.85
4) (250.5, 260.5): 1.99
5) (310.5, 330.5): 2.19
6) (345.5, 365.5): 2.46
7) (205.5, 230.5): 2.06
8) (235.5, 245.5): 1.79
